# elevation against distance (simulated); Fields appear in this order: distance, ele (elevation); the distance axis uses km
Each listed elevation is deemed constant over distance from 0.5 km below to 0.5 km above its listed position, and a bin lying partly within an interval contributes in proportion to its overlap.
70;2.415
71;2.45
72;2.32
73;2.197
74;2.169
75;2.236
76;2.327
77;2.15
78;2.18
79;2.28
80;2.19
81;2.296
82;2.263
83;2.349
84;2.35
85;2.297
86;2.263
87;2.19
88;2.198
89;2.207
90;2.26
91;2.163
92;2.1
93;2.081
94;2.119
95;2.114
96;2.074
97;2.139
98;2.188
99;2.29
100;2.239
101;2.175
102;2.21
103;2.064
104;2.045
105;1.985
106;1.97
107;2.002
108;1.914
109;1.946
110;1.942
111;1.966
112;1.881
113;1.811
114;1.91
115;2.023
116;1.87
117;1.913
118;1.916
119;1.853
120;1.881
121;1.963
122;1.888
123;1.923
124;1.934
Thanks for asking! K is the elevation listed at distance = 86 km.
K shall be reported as 2.263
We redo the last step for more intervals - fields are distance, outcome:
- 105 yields 1.985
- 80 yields 2.19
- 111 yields 1.966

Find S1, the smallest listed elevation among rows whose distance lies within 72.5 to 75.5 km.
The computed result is 2.169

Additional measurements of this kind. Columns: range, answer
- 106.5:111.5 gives 1.914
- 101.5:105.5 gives 1.985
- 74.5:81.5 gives 2.15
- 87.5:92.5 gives 2.1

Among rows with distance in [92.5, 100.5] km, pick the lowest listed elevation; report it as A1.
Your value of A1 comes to 2.074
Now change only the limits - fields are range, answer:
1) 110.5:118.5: 1.811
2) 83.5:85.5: 2.297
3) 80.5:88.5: 2.19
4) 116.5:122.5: 1.853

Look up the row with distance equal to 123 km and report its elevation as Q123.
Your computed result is 1.923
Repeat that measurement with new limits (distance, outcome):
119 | 1.853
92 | 2.1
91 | 2.163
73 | 2.197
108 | 1.914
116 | 1.87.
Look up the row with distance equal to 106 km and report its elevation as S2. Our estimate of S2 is 1.97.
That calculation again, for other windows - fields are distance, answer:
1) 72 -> 2.32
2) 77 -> 2.15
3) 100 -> 2.239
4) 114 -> 1.91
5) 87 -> 2.19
